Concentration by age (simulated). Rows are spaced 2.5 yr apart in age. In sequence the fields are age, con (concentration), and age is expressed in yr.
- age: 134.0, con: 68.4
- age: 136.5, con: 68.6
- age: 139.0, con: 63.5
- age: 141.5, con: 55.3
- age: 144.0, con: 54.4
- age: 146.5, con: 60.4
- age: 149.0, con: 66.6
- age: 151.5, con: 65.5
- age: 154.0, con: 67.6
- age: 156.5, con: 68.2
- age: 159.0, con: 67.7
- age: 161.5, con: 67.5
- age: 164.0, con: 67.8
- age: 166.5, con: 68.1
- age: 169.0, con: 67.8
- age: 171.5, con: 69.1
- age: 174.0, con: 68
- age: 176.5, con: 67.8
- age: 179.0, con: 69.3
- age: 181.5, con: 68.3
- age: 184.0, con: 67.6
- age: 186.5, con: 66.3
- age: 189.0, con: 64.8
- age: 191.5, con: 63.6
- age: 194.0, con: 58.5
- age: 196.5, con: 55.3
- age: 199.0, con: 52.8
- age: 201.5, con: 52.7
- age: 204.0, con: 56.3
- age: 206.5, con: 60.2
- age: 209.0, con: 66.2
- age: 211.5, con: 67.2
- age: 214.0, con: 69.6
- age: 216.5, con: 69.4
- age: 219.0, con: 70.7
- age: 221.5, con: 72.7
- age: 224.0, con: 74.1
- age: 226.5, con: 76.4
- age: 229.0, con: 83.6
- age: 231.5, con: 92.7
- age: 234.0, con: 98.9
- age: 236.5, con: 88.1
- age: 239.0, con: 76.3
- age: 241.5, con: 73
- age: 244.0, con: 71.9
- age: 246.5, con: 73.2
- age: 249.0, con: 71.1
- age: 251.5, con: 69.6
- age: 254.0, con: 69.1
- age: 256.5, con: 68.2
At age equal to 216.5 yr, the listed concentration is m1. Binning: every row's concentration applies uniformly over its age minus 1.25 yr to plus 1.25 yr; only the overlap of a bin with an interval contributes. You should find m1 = 69.4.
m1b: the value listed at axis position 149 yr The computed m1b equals 66.6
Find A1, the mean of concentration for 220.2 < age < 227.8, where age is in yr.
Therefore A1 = 74.4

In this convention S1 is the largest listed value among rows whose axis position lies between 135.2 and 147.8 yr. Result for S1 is 68.6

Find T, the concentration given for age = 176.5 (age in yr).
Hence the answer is 67.8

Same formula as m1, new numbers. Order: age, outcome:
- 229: 83.6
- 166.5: 68.1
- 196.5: 55.3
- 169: 67.8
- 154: 67.6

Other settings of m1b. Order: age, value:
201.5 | 52.7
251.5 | 69.6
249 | 71.1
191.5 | 63.6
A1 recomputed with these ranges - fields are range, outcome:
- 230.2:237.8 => 93.1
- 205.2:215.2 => 65.7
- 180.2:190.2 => 66.8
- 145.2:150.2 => 63.4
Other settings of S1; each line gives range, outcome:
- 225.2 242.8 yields 98.9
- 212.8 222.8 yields 72.7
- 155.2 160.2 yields 68.2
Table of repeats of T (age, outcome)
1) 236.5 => 88.1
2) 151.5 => 65.5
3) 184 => 67.6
